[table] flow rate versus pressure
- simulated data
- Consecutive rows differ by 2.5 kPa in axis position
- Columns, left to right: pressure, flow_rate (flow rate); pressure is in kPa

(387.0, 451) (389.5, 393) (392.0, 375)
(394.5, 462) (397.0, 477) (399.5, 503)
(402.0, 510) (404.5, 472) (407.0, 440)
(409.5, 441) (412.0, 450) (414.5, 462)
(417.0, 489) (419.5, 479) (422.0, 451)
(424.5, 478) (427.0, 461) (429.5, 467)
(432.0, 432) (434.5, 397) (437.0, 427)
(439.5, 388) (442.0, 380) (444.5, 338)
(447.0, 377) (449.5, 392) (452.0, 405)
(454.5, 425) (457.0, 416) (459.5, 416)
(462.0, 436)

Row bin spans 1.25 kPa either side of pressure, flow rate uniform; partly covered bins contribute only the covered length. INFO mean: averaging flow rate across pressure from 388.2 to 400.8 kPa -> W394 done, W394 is 442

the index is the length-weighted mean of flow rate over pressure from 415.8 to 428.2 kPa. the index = 472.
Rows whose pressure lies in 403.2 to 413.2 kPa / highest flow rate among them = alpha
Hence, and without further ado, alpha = 472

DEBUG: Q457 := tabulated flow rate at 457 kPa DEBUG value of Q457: 416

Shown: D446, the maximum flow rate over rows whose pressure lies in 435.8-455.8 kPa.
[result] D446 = 427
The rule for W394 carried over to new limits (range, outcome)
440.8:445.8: 359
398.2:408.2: 481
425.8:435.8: 439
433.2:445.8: 386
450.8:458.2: 415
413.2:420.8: 476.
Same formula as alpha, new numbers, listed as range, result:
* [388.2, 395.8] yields 462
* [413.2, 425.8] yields 489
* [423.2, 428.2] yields 478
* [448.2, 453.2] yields 405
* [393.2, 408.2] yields 510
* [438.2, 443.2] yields 388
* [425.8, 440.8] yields 467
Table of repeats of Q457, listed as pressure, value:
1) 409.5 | 441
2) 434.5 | 397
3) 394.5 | 462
